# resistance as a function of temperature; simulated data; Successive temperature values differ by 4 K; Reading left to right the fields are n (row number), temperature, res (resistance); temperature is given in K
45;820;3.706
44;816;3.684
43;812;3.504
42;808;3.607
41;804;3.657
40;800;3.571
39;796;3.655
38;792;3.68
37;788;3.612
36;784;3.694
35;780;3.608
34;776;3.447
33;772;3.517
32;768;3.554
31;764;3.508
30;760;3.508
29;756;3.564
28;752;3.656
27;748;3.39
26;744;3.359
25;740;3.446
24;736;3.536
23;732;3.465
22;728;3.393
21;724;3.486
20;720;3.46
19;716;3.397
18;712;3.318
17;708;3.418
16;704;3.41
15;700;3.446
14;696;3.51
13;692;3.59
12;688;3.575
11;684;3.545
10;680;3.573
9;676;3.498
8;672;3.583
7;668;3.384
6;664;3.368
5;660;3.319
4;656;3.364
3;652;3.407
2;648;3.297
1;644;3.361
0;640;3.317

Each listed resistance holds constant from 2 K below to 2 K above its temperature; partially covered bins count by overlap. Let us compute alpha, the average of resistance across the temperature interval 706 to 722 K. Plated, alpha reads 3.4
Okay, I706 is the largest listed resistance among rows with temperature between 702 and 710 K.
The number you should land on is 3.418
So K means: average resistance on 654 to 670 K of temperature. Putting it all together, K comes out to 3.36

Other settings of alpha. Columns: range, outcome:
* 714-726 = 3.45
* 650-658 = 3.39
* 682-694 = 3.57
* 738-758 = 3.48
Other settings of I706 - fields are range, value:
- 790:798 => 3.68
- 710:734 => 3.486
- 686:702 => 3.59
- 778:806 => 3.694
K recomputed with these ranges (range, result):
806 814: 3.56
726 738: 3.46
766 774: 3.54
